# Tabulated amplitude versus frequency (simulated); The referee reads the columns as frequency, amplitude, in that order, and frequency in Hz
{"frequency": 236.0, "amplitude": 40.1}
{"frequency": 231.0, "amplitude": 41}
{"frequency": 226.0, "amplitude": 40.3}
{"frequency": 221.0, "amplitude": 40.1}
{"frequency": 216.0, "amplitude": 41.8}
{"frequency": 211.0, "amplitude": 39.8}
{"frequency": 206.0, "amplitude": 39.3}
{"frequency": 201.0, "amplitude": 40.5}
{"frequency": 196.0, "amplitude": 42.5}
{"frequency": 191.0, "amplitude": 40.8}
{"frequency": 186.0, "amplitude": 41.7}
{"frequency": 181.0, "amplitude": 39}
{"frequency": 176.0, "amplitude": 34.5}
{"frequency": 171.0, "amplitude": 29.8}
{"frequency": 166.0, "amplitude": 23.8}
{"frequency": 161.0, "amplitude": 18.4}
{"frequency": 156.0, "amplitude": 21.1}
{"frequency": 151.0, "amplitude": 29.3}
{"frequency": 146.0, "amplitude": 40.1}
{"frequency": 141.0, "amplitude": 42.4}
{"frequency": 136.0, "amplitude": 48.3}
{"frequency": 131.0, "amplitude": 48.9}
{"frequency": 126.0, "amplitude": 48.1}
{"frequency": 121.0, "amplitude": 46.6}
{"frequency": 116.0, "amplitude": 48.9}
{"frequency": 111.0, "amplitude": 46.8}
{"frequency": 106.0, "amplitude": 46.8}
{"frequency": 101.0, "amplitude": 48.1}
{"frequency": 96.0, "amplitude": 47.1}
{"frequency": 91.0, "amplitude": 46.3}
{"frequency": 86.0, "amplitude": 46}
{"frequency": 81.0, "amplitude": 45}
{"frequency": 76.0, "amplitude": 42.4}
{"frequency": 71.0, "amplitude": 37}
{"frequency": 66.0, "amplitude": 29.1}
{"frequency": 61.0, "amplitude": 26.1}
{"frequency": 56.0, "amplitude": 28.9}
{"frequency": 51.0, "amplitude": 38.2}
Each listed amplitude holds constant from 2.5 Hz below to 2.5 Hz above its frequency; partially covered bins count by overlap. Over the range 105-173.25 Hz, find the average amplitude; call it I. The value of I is 38.4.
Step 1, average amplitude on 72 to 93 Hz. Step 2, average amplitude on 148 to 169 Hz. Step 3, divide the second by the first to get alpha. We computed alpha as 0.53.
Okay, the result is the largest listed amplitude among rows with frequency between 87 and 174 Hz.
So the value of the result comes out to 48.9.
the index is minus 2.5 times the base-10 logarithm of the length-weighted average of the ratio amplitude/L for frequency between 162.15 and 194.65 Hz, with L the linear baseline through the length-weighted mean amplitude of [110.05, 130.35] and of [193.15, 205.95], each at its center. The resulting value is 0.23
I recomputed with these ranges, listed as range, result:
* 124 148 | 45.6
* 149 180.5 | 26.9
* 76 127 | 46.7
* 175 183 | 37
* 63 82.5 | 37.7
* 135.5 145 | 43.9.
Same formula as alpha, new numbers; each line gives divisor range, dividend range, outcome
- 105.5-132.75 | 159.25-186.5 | 0.65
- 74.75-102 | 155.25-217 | 0.76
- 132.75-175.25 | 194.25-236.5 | 1.27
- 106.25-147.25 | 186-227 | 0.88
